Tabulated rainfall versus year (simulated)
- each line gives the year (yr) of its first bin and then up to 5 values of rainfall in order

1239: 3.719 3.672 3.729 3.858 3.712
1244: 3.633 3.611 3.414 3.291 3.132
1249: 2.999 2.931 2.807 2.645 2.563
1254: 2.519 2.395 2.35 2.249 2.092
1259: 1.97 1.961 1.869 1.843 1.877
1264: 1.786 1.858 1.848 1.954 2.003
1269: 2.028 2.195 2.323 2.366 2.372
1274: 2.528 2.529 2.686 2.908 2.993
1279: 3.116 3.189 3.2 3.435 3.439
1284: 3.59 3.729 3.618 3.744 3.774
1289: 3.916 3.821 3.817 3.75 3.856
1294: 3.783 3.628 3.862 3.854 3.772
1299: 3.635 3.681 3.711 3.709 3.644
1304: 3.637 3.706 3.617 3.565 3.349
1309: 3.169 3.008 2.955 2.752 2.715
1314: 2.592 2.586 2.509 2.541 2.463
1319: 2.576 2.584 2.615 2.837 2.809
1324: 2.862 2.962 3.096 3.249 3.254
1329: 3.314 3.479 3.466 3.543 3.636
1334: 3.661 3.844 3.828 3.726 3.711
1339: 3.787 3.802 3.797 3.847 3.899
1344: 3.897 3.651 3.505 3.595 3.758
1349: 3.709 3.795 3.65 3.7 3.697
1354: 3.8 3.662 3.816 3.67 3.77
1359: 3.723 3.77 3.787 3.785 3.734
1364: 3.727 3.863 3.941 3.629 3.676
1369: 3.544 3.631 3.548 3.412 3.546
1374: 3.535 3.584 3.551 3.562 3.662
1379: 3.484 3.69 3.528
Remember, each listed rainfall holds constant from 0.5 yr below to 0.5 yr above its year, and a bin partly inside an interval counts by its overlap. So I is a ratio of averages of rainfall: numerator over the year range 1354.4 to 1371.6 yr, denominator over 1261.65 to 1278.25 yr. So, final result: 1.7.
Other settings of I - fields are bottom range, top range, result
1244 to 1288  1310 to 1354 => 1.24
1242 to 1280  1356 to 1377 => 1.44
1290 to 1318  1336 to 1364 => 1.11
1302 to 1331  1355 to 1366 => 1.24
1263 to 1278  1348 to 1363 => 1.66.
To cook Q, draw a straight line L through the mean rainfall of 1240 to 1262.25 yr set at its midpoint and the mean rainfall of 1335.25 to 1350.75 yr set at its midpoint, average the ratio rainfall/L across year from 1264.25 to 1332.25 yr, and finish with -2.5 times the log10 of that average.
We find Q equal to 0.07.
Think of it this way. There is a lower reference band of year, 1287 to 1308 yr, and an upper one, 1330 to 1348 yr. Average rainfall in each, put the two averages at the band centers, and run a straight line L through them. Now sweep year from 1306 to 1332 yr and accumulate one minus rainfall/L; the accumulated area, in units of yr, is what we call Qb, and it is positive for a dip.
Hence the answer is 5.3 yr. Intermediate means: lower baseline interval 3.73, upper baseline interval 3.71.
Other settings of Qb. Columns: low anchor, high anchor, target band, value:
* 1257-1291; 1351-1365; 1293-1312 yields -3.2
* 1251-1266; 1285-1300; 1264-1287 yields 2.1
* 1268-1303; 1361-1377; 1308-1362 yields 2.2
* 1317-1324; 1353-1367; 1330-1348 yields -3.1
